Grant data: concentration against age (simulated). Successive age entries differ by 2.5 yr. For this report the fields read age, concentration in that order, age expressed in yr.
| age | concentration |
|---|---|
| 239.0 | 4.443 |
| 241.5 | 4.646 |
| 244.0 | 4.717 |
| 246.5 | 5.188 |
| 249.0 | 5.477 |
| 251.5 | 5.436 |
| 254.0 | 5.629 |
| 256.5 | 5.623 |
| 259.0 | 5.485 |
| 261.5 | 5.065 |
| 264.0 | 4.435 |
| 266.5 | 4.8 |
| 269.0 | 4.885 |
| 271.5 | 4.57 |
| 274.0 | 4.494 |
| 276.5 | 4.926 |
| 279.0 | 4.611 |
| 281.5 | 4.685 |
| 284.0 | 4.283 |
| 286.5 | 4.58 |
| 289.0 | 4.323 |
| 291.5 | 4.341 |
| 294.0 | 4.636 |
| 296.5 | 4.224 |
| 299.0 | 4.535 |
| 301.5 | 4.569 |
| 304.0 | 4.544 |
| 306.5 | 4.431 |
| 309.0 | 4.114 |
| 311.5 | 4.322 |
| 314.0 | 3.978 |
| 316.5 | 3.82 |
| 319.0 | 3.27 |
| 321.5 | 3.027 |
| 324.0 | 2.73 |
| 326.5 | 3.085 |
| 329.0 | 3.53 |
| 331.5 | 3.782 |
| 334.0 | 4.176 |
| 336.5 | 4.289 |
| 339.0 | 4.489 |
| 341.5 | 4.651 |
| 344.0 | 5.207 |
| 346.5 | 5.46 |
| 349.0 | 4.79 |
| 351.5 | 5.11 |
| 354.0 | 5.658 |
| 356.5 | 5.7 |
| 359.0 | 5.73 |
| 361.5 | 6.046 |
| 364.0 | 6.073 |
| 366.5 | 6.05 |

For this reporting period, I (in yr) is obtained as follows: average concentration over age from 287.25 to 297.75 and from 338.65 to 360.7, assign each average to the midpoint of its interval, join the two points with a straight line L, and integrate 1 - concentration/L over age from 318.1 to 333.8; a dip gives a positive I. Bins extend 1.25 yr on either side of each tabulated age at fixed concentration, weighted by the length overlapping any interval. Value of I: 5.1 yr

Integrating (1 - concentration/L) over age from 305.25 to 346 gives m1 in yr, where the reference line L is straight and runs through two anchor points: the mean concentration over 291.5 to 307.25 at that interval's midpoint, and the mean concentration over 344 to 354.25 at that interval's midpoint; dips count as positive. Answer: 7.6 yr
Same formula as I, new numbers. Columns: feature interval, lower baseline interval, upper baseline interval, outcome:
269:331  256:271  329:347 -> 7.7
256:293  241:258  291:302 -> 1.0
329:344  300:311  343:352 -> 2.0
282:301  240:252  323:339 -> -0.5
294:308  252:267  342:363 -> 2.2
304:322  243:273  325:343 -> 1.6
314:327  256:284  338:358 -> 4.6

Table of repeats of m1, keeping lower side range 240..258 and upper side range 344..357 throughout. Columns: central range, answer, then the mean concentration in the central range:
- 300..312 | 1.99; 4.4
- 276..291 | 2.06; 4.54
